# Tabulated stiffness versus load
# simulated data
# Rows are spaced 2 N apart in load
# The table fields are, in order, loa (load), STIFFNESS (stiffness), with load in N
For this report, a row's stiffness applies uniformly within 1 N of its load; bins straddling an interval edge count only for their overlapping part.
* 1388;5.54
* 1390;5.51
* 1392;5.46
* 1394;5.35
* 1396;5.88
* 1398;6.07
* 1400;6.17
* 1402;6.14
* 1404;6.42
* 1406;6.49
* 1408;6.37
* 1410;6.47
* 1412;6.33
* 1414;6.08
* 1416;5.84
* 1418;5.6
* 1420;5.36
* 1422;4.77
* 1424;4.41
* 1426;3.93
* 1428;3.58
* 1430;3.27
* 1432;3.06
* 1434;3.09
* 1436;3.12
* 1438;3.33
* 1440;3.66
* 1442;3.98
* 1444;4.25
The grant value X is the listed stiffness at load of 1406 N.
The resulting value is 6.49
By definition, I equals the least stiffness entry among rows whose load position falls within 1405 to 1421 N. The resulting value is 5.36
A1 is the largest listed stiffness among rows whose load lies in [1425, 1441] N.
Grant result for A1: 3.93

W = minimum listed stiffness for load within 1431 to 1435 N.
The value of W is 3.06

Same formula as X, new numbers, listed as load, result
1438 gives 3.33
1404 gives 6.42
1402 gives 6.14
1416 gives 5.84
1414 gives 6.08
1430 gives 3.27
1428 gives 3.58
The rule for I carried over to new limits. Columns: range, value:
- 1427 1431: 3.27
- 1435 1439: 3.12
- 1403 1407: 6.42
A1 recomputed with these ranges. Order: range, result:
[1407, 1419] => 6.47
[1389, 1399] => 6.07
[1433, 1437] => 3.12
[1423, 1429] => 4.41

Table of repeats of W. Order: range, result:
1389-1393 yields 5.46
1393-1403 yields 5.35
